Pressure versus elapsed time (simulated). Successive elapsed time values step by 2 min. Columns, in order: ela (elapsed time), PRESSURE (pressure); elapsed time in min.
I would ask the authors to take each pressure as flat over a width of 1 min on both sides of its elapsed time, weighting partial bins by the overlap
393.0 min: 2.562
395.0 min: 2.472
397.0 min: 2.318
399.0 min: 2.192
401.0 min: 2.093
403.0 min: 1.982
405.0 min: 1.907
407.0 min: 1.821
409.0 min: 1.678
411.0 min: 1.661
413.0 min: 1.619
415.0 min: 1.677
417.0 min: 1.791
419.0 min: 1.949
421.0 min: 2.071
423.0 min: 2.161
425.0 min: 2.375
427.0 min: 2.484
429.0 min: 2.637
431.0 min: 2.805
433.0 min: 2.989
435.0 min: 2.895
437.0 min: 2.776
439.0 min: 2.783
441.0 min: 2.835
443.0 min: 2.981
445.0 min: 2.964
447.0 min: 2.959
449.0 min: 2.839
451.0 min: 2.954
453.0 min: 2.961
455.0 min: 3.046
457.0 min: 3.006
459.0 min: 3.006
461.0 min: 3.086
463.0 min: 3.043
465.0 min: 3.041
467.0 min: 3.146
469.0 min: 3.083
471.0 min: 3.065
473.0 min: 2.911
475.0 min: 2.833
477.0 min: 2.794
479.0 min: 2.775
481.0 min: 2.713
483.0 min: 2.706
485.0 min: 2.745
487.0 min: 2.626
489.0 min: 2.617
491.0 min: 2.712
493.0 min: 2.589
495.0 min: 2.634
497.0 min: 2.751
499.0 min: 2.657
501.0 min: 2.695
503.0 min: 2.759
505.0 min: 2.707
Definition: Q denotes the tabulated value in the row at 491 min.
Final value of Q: 2.712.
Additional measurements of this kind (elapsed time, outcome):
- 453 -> 2.961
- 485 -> 2.745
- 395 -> 2.472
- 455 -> 3.046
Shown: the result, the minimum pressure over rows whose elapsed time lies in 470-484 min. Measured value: 2.706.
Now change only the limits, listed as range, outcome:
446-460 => 2.839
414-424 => 1.677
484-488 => 2.626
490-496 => 2.589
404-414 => 1.619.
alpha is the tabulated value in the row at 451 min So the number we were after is 2.954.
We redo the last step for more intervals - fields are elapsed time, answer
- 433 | 2.989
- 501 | 2.695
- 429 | 2.637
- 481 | 2.713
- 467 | 3.146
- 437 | 2.776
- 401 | 2.093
